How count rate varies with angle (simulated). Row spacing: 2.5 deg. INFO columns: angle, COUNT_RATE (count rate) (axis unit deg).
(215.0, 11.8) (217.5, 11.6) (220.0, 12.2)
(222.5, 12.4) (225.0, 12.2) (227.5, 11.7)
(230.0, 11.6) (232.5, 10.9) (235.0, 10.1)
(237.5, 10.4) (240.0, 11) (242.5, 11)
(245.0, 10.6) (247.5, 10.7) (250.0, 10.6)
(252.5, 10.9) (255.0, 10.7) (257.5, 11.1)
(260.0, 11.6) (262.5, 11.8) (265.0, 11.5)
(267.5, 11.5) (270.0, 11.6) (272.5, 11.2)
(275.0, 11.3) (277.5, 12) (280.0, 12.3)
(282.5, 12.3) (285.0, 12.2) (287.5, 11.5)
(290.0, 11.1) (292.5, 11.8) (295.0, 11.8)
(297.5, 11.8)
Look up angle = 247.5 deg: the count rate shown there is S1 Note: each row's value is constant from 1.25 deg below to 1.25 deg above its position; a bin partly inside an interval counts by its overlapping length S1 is 10.7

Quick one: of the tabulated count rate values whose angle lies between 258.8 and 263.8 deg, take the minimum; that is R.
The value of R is 11.6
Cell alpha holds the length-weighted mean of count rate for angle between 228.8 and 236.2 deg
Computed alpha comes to 10.9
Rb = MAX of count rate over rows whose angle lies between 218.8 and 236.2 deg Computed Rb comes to 12.4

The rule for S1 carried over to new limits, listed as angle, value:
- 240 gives 11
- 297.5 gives 11.8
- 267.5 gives 11.5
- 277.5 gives 12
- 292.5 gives 11.8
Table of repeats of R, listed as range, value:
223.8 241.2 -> 10.1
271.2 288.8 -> 11.2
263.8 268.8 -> 11.5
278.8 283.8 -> 12.3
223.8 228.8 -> 11.7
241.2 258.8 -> 10.6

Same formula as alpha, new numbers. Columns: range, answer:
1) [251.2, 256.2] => 10.8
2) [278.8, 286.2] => 12.3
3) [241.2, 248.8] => 10.8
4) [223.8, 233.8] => 11.6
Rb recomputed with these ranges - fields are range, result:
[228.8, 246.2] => 11.6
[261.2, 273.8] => 11.8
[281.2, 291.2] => 12.3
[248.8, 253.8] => 10.9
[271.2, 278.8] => 12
